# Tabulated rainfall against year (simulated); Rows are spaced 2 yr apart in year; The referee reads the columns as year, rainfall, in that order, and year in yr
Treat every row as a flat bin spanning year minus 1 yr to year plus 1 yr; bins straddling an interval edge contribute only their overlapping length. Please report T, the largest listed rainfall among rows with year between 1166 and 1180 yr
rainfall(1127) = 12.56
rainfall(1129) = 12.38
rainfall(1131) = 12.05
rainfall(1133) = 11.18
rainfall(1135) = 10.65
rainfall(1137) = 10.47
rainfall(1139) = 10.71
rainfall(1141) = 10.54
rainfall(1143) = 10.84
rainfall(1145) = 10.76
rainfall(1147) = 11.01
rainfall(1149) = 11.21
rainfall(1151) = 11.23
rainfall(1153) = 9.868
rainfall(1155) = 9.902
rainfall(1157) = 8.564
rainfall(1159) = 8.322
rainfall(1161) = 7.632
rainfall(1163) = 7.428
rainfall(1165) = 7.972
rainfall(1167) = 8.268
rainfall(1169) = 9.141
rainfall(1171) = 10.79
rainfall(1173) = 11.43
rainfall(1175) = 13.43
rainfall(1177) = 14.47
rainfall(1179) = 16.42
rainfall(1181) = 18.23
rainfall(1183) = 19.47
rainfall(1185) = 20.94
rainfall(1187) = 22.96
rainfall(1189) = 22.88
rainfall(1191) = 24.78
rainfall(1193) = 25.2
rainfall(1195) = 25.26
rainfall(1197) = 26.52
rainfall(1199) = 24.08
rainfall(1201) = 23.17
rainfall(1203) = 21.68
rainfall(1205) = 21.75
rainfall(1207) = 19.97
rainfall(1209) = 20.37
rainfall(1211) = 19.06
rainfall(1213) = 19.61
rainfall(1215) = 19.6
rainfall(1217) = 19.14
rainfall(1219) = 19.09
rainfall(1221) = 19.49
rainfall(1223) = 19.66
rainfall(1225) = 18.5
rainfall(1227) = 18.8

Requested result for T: 16.42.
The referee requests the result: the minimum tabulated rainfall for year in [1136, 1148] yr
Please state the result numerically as 10.47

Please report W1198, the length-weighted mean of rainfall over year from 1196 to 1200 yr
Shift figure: 25.3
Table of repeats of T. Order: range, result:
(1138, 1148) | 11.01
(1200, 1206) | 23.17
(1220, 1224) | 19.66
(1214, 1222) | 19.6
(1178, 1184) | 19.47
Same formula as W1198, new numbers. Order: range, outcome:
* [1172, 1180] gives 13.9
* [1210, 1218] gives 19.4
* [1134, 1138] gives 10.6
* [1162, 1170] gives 8.2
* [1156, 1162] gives 8.17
